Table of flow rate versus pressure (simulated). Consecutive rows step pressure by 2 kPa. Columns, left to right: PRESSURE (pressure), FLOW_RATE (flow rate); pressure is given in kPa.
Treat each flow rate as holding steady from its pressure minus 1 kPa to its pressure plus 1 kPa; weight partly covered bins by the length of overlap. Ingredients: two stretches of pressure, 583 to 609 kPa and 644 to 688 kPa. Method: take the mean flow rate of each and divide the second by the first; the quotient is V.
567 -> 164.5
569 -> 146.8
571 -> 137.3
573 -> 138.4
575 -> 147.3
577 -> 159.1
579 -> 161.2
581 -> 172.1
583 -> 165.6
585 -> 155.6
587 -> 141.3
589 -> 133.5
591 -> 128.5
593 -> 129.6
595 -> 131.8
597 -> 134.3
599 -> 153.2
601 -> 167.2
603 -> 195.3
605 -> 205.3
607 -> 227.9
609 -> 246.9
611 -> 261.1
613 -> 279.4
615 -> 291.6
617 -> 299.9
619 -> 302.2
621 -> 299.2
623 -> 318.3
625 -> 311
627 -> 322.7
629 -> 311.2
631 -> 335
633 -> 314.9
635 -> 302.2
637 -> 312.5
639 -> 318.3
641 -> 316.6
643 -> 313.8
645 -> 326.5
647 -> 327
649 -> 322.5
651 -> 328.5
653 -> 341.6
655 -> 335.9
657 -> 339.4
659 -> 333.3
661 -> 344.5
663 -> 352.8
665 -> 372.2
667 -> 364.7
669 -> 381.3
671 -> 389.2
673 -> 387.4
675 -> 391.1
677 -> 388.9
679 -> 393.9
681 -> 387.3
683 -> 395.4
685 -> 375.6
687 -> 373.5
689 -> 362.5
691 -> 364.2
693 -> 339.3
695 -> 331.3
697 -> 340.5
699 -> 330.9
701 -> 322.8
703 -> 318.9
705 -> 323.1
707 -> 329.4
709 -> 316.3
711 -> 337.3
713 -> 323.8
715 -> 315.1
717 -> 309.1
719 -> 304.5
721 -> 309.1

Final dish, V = 2.23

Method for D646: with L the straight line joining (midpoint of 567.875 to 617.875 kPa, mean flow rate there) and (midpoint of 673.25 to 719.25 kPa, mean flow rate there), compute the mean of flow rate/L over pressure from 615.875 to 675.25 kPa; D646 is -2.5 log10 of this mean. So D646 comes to -0.249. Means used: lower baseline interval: 180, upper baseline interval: 348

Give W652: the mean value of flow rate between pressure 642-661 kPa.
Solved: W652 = 331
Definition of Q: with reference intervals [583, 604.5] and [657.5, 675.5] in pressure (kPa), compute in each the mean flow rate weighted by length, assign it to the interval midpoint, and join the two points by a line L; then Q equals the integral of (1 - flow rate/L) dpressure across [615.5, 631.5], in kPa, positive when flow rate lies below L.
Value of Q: -4.9 kPa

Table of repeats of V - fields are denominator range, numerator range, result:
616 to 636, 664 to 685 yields 1.23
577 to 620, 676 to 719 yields 1.79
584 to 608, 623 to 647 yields 2.00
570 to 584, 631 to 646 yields 2.05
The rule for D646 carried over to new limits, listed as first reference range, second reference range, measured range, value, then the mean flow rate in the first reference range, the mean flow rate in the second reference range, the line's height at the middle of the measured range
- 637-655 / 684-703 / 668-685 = -0.15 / 324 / 347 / 339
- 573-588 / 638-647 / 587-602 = 0.35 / 156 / 320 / 193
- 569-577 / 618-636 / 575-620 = 0.16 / 144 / 313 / 221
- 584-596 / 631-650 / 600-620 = -0.18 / 137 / 318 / 209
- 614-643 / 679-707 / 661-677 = -0.12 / 311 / 352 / 337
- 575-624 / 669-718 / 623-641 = -0.24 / 201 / 353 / 254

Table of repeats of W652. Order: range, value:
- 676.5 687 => 387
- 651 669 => 349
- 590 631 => 238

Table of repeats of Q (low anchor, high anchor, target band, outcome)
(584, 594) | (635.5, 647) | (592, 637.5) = -4.8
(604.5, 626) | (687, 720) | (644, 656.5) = -1.3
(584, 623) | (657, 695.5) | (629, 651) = -2.4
